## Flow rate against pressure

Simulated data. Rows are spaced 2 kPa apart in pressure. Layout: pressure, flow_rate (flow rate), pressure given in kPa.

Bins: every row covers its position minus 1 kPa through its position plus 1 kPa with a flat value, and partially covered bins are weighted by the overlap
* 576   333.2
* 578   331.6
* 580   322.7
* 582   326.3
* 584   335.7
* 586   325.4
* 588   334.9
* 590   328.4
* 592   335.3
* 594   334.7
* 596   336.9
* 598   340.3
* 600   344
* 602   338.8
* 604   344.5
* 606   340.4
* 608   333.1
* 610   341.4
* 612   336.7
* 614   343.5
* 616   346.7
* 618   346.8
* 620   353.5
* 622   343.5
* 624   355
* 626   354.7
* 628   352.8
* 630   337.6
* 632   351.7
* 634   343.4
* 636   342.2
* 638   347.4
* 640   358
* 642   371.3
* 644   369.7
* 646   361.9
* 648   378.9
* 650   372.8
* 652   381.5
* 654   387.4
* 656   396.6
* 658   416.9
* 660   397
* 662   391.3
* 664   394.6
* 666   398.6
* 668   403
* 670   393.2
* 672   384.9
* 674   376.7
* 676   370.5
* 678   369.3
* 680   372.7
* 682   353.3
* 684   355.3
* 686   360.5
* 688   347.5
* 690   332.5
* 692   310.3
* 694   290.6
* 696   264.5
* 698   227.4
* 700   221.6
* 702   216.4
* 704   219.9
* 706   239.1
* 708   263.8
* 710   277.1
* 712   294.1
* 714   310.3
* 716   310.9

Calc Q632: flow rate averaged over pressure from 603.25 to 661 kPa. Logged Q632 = 359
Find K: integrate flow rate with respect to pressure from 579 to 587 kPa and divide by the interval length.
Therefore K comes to 328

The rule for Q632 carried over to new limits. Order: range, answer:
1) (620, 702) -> 354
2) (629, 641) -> 347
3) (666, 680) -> 383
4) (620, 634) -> 349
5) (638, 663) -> 381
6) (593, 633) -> 344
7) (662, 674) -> 393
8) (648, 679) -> 389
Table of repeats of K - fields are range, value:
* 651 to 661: 396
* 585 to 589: 330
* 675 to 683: 366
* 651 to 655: 384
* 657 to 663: 402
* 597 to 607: 342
